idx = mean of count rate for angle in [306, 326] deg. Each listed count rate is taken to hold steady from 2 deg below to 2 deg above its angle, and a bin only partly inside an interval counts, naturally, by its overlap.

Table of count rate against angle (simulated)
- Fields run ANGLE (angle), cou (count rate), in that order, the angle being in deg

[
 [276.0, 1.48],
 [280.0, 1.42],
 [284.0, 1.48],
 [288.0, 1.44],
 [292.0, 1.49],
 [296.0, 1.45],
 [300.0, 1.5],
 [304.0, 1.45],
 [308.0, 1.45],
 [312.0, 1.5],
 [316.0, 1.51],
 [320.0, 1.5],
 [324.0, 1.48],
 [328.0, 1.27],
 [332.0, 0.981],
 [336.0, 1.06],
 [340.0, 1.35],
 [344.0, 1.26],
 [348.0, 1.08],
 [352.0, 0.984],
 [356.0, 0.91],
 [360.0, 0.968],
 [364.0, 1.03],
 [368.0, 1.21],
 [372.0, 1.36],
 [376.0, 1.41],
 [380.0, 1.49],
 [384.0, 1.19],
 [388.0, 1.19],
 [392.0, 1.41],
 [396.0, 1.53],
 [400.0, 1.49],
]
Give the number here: 1.49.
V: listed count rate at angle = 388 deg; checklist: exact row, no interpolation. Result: 1.19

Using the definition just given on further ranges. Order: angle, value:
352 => 0.984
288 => 1.44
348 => 1.08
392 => 1.41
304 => 1.45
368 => 1.21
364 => 1.03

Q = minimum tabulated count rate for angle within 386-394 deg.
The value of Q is 1.19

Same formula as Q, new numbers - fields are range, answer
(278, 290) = 1.42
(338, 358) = 0.91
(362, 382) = 1.03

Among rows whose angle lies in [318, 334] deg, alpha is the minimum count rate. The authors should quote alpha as 0.981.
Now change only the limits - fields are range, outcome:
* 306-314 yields 1.45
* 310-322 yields 1.5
